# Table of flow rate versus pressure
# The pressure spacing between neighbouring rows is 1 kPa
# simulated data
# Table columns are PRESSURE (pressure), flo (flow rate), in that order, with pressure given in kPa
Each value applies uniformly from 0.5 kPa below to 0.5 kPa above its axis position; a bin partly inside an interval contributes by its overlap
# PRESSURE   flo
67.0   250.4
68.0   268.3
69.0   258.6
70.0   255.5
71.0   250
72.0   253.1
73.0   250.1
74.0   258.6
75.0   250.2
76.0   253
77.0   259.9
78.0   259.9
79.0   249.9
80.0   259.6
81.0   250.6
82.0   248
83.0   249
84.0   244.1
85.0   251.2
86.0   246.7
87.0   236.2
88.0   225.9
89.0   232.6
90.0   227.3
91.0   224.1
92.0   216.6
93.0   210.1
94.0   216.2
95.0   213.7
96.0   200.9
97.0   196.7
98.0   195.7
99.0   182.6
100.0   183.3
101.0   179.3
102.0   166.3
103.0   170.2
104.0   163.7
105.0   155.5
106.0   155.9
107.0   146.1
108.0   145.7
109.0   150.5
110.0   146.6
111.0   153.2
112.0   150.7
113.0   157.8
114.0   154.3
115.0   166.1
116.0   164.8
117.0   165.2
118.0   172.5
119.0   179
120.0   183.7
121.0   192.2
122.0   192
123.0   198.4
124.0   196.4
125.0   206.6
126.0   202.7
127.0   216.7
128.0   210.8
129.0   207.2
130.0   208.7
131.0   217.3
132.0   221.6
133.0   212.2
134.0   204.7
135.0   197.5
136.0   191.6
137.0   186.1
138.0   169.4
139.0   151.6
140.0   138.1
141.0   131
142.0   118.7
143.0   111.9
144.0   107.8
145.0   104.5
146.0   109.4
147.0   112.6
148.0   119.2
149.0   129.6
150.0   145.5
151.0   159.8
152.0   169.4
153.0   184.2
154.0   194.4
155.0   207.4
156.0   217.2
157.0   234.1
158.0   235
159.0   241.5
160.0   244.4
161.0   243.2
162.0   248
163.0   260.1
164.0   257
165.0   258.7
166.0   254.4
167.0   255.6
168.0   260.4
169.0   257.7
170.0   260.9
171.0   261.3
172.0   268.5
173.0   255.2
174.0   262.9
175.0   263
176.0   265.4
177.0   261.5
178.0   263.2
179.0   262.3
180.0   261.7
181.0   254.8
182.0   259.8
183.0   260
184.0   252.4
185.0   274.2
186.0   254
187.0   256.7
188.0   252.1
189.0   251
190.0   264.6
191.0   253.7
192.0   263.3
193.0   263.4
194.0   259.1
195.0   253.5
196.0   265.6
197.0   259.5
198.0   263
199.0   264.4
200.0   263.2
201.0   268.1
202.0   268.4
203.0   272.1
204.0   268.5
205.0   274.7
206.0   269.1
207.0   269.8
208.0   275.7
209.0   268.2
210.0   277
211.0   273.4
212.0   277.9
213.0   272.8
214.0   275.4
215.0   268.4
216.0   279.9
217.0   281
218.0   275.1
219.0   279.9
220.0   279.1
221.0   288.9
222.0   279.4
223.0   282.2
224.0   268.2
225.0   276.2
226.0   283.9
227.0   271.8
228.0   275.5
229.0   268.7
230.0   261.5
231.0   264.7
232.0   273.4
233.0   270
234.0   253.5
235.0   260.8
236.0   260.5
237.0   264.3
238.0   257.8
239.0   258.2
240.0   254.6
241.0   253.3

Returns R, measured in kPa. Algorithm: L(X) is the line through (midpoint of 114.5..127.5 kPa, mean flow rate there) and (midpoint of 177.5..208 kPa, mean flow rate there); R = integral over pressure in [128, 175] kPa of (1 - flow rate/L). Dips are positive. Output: 4.27 kPa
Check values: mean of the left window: 187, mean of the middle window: 201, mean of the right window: 262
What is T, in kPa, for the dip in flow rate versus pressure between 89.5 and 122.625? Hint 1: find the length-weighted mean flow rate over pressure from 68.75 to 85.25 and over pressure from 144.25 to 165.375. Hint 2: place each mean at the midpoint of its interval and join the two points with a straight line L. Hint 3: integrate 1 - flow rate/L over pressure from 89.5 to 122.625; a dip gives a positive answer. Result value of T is 7.5 kPa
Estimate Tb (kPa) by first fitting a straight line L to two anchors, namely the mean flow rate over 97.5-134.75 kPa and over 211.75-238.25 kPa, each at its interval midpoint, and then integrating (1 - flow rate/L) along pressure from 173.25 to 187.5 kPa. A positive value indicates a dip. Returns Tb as -1.6 kPa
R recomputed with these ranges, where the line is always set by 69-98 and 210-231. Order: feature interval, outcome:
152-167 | 1.53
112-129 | 4.38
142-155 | 5.94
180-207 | 0.64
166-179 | 0.08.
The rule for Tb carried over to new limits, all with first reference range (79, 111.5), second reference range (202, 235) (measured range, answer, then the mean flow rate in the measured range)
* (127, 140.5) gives 1.79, 194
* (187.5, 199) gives -0.02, 259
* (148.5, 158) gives 2.04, 185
